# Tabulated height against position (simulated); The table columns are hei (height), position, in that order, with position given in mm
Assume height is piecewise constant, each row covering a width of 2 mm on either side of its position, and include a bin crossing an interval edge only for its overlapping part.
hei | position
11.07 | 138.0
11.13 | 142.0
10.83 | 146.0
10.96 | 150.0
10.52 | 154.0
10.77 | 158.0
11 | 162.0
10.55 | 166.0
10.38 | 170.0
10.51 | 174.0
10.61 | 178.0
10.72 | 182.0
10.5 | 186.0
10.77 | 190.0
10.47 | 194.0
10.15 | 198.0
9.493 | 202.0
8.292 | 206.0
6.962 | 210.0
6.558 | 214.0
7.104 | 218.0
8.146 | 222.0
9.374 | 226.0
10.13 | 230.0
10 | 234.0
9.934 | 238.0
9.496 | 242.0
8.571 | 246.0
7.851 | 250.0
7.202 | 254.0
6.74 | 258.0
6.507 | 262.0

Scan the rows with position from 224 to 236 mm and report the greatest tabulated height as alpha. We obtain 10.13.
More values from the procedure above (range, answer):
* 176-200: 10.77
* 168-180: 10.61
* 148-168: 11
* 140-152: 11.13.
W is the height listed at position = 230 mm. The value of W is 10.13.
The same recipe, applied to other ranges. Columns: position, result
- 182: 10.72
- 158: 10.77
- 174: 10.51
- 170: 10.38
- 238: 9.934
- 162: 11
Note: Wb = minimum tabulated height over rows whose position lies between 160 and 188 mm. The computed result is 10.38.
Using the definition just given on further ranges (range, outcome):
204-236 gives 6.558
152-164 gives 10.52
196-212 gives 6.962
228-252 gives 7.851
